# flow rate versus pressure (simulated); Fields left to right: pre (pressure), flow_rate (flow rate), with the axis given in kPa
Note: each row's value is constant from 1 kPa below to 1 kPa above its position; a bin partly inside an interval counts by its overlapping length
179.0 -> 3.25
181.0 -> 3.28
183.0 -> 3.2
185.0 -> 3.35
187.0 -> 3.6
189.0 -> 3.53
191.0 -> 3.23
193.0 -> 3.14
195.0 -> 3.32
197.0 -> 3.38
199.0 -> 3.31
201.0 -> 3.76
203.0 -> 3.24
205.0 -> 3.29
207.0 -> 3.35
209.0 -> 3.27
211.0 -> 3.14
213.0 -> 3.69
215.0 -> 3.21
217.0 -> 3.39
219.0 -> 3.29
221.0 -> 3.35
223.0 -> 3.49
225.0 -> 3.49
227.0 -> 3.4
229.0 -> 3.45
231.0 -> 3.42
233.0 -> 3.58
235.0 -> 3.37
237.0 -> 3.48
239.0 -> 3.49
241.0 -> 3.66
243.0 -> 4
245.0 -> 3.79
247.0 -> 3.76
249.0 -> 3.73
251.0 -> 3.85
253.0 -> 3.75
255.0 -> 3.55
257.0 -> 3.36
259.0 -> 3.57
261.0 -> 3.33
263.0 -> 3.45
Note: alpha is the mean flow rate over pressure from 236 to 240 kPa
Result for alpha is 3.49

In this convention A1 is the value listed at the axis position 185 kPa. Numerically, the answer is 3.35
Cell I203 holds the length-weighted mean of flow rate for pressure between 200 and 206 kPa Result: 3.43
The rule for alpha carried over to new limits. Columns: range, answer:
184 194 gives 3.37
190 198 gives 3.27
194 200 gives 3.34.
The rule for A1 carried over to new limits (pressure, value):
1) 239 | 3.49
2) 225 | 3.49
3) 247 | 3.76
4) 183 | 3.2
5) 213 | 3.69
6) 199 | 3.31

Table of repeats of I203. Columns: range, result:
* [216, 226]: 3.4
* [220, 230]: 3.44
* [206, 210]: 3.31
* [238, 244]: 3.72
